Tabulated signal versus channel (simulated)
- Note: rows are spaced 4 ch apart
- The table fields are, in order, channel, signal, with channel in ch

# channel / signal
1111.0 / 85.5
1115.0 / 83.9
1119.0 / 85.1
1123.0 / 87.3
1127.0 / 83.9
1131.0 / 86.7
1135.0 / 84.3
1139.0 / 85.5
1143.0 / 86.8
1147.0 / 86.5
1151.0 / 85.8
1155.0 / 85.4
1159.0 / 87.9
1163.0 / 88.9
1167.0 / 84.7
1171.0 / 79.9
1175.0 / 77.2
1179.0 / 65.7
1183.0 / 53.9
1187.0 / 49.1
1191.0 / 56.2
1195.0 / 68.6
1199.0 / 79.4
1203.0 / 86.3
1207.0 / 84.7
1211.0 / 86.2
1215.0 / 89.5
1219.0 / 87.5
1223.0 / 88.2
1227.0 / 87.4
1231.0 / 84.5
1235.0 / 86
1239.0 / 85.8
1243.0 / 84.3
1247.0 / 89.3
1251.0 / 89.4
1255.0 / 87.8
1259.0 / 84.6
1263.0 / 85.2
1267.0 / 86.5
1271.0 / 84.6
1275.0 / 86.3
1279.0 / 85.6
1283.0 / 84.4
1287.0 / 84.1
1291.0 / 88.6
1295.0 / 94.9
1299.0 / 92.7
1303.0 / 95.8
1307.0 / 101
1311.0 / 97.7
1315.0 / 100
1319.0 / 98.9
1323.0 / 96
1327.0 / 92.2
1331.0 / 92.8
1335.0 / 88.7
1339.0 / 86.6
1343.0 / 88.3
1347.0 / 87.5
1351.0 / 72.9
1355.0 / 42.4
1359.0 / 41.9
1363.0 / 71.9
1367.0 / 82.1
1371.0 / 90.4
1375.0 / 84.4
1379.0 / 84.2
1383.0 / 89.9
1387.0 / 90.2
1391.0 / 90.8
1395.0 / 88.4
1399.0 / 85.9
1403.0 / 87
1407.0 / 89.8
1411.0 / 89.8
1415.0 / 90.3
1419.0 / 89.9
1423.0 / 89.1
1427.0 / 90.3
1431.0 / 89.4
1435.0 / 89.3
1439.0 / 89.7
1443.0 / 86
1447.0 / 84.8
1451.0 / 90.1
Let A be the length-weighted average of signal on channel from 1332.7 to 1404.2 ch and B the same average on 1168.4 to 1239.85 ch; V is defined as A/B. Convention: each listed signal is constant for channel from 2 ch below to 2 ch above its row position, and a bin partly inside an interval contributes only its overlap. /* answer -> 1.0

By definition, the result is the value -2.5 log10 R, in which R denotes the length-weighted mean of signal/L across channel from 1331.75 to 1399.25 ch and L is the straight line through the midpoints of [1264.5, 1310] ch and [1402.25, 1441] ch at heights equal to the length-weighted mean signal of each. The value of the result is 0.12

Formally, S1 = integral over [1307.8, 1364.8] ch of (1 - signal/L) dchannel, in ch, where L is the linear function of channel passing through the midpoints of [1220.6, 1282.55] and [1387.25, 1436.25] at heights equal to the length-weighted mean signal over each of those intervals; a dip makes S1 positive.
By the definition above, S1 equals 3.0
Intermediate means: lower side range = 86.3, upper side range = 89.2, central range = 83.1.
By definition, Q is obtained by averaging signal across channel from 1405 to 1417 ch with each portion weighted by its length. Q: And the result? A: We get 90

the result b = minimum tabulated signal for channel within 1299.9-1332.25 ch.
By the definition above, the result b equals 92.2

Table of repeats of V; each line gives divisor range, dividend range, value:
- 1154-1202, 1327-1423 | 1.14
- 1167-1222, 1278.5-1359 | 1.17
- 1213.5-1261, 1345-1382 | 0.85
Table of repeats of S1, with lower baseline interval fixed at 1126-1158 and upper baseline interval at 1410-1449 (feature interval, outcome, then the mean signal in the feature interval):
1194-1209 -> 1.0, 80.5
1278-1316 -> -2.2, 92.5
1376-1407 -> 0.1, 88.1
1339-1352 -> 0.5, 84.2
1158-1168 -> -0.2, 87.3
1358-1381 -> 2.8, 77.3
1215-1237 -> -0.1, 87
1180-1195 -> 5.3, 56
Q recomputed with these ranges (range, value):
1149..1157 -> 85.6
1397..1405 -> 86.5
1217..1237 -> 86.7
